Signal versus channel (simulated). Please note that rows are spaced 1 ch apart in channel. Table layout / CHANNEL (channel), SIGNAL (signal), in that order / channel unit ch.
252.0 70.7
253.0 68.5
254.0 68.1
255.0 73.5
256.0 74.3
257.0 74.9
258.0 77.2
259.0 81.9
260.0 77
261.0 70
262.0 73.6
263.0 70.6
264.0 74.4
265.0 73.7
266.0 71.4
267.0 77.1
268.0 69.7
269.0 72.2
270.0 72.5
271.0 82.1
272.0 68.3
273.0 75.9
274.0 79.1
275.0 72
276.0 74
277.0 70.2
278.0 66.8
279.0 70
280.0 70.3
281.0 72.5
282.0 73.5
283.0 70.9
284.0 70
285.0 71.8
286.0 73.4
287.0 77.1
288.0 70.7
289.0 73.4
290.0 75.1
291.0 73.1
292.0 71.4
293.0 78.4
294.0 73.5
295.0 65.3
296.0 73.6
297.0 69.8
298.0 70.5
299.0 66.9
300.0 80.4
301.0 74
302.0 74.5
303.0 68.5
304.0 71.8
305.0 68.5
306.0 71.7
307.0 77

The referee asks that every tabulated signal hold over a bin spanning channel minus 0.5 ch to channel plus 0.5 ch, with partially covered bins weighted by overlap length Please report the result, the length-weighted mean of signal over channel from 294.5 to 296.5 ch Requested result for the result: 69.4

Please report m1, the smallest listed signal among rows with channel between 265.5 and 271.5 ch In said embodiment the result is 69.7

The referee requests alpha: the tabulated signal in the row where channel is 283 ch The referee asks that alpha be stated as 70.9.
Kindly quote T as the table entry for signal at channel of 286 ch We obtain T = 73.4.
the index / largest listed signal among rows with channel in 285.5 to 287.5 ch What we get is 77.1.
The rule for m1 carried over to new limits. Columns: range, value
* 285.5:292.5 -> 70.7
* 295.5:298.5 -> 69.8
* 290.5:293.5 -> 71.4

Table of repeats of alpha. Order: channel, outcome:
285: 71.8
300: 80.4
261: 70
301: 74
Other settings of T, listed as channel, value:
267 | 77.1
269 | 72.2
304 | 71.8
